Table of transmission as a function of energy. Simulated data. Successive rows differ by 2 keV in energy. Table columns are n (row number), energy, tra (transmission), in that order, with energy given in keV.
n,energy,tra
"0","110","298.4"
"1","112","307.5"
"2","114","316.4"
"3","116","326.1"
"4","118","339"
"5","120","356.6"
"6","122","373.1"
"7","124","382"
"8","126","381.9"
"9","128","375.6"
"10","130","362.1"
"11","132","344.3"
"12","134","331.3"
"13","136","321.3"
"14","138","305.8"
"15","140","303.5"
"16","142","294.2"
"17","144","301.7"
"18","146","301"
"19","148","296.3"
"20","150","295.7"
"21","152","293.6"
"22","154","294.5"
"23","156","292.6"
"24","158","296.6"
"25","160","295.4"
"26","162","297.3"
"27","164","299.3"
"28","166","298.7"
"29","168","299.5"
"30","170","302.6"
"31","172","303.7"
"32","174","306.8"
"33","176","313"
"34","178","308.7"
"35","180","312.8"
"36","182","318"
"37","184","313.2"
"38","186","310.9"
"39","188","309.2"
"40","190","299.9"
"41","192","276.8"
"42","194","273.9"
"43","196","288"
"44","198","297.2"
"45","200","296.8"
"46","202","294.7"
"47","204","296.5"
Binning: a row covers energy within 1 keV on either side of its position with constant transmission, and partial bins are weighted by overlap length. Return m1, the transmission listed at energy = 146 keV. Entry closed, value 301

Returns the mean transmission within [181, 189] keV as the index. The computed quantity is 313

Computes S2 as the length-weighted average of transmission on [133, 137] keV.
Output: 326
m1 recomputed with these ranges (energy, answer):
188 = 309.2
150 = 295.7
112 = 307.5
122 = 373.1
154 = 294.5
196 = 288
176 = 313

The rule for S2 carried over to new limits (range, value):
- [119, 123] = 365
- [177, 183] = 313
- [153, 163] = 295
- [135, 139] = 314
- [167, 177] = 305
